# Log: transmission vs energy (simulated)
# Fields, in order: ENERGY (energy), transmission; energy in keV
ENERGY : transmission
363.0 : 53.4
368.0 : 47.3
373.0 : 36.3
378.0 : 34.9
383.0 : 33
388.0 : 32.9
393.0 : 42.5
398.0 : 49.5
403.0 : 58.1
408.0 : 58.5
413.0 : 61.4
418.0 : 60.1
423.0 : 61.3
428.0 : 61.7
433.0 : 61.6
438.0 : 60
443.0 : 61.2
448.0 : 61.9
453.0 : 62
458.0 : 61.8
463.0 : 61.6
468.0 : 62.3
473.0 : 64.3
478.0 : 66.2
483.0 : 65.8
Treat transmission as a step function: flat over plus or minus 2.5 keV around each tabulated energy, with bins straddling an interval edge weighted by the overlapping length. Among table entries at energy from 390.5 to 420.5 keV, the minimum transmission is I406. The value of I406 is 42.5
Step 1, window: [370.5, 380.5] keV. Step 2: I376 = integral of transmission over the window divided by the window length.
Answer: 35.6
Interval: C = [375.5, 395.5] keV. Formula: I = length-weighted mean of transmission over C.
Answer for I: 35.8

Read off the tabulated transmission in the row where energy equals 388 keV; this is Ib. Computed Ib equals 32.9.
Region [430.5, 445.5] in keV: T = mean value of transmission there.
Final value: 60.9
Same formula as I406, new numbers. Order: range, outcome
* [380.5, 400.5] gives 32.9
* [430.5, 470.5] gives 60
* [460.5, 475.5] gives 61.6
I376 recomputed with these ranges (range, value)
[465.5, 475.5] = 63.3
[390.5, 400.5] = 46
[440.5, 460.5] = 61.7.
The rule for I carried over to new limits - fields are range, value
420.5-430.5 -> 61.5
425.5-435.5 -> 61.6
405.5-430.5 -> 60.6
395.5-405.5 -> 53.8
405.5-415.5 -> 60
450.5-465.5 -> 61.8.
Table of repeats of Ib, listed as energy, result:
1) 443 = 61.2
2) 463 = 61.6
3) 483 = 65.8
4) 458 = 61.8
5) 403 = 58.1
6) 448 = 61.9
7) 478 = 66.2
